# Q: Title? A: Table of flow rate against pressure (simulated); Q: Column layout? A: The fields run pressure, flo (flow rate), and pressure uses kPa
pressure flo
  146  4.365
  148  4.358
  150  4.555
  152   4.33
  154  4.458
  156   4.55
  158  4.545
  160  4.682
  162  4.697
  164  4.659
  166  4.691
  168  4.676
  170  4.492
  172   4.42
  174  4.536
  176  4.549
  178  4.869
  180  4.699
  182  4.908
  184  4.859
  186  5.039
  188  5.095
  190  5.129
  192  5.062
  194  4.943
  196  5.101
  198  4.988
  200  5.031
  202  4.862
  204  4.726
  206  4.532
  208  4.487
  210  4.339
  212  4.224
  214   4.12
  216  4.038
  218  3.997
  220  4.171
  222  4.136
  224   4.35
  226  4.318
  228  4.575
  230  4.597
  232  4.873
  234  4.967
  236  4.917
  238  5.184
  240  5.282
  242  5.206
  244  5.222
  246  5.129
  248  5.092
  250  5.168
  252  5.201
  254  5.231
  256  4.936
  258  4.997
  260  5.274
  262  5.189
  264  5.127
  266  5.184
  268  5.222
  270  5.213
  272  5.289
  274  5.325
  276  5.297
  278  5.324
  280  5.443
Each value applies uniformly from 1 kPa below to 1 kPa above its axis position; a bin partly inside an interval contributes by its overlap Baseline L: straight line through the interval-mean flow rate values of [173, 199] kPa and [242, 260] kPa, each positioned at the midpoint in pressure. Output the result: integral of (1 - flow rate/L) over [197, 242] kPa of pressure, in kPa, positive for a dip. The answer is 3.9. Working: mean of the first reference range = 4.91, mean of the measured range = 4.59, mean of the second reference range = 5.14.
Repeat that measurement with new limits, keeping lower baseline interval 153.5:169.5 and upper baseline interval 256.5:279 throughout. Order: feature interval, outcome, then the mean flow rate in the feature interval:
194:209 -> 0.05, 4.83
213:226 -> 2.09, 4.15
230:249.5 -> -0.05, 5.07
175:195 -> -0.68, 4.92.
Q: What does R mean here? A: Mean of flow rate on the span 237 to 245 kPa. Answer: 5.22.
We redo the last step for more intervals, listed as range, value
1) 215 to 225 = 4.14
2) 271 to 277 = 5.3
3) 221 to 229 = 4.34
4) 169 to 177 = 4.5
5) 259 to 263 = 5.23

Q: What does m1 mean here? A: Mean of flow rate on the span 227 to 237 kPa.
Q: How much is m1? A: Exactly 4.79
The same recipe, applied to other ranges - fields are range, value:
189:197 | 5.06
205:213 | 4.4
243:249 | 5.15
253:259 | 5.05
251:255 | 5.22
